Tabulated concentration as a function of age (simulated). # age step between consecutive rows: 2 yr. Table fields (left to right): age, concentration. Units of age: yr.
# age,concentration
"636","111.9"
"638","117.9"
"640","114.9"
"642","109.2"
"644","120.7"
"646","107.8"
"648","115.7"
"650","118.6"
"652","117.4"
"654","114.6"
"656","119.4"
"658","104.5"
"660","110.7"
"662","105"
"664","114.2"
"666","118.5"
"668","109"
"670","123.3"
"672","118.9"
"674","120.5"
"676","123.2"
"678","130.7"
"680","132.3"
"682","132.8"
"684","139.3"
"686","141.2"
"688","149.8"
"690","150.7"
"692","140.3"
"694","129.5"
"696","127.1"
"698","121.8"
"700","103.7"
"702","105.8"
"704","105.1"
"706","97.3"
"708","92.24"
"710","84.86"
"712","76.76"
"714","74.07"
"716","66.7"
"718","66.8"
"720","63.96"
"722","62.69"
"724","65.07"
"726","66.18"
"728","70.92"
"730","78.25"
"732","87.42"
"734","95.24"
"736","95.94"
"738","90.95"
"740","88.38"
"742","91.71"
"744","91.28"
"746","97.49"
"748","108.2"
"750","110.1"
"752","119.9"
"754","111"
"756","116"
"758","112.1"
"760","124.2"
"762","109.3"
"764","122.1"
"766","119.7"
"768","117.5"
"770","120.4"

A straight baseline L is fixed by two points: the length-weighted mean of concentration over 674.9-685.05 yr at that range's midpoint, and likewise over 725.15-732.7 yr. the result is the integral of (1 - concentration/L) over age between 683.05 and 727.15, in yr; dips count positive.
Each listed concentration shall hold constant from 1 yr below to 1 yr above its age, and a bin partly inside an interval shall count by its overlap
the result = 1.6 yr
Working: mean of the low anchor 132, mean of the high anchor 75.4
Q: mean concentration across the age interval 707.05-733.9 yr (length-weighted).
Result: 74.2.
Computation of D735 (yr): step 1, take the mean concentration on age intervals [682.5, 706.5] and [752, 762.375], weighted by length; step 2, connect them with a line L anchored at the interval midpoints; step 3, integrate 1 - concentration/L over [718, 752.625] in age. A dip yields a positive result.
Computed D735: 9.50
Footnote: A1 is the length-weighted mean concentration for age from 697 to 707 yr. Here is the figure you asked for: 107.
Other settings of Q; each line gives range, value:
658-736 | 105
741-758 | 106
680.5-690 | 141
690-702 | 125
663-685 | 124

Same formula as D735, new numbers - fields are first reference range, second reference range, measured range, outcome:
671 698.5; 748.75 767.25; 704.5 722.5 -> 6.99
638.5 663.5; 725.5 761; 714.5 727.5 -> 4.59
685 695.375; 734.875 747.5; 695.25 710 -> 2.78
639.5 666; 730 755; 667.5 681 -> -1.64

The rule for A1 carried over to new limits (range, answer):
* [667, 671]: 116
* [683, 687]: 140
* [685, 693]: 146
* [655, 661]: 112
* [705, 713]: 87.8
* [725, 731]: 71.8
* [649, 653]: 118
